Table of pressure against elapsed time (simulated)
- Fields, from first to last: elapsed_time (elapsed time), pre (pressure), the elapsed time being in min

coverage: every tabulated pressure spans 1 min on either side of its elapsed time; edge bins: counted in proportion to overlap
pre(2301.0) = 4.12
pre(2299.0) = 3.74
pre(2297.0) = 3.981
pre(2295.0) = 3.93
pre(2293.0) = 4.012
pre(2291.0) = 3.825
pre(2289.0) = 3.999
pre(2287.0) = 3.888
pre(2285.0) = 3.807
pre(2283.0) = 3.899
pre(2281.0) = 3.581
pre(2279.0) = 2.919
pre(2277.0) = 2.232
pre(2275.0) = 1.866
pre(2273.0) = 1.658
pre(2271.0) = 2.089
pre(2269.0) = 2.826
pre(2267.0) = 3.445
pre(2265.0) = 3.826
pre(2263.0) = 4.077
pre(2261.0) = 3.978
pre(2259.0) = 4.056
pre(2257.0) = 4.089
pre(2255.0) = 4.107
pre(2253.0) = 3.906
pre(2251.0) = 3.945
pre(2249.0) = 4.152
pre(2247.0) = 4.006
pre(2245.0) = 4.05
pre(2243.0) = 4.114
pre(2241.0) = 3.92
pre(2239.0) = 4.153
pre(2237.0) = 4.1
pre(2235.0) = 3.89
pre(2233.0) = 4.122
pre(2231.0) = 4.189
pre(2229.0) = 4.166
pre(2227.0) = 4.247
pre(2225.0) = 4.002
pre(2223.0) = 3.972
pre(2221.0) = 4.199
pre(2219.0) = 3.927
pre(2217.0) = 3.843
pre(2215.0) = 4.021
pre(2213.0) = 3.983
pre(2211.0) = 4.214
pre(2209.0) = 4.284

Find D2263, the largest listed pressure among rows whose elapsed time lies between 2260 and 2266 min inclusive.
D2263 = 4.077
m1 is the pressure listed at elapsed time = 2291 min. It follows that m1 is 3.825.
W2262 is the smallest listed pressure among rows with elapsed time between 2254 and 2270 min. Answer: 2.826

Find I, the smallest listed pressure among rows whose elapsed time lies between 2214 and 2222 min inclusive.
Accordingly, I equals 3.843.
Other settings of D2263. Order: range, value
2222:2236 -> 4.247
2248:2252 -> 4.152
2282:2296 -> 4.012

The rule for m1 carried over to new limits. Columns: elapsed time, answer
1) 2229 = 4.166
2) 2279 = 2.919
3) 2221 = 4.199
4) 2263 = 4.077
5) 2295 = 3.93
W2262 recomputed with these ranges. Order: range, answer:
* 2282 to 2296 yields 3.807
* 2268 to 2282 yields 1.658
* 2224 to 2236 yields 3.89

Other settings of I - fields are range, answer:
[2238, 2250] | 3.92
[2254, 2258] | 4.089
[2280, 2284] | 3.581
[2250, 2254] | 3.906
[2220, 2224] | 3.972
